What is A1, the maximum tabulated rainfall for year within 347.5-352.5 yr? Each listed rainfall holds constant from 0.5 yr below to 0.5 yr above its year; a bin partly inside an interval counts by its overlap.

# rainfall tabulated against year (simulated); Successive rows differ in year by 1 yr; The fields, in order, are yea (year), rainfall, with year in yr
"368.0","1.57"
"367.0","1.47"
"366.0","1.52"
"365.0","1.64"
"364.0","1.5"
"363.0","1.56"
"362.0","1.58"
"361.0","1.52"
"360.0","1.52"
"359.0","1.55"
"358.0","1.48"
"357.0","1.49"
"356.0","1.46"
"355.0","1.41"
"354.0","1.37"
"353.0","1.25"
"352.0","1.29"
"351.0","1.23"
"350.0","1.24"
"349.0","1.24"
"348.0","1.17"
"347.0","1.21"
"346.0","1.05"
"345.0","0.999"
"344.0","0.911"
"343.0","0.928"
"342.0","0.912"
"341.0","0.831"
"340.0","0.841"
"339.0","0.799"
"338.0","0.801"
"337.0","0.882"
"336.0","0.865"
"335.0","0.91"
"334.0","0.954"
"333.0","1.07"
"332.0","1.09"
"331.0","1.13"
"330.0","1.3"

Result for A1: 1.29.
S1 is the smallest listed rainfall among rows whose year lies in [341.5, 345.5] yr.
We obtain 0.911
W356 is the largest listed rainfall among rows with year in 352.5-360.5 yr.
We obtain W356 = 1.55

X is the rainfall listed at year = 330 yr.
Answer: 1.3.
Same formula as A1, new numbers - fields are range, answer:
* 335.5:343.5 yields 0.928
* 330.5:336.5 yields 1.13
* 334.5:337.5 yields 0.91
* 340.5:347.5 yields 1.21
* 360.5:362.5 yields 1.58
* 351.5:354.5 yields 1.37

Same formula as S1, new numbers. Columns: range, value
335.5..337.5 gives 0.865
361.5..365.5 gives 1.5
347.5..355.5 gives 1.17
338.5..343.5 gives 0.799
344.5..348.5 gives 0.999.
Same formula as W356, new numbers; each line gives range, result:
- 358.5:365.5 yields 1.64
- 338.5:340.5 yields 0.841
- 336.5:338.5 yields 0.882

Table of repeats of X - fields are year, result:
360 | 1.52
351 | 1.23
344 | 0.911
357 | 1.49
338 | 0.801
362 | 1.58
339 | 0.799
